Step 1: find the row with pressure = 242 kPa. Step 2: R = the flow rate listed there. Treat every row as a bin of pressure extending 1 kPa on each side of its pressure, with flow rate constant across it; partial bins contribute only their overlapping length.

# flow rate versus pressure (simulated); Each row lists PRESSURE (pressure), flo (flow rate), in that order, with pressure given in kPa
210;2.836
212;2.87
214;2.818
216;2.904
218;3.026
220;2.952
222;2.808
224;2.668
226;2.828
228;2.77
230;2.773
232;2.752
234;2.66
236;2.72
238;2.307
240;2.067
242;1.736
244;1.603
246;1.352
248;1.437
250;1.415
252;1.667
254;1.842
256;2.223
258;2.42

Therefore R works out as 1.736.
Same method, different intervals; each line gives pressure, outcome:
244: 1.603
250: 1.415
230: 2.773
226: 2.828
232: 2.752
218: 3.026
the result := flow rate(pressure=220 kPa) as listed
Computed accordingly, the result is 2.952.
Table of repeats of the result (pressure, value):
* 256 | 2.223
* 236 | 2.72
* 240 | 2.067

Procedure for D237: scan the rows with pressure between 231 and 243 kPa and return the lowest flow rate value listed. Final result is 1.736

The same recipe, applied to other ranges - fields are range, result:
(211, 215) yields 2.818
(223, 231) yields 2.668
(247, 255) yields 1.415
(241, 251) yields 1.352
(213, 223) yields 2.808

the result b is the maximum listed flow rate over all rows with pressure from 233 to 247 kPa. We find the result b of 2.72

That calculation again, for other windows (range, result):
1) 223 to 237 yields 2.828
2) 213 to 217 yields 2.904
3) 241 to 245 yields 1.736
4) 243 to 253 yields 1.667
